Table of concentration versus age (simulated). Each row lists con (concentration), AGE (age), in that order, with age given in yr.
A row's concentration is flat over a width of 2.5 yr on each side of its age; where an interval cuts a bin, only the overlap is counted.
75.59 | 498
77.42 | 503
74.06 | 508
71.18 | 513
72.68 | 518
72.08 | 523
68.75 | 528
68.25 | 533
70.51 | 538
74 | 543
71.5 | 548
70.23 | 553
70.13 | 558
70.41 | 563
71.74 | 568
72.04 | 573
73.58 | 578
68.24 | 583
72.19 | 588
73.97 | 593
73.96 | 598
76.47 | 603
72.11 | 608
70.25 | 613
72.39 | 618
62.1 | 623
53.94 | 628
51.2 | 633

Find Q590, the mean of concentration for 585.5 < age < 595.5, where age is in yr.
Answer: 73.1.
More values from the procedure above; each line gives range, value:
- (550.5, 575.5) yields 70.9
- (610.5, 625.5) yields 68.2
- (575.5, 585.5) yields 70.9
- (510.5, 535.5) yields 70.6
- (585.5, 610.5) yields 73.7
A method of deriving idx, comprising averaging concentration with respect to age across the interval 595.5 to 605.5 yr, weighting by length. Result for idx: 75.2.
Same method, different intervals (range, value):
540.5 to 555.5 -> 71.9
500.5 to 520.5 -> 73.8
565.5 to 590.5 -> 71.6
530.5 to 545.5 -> 70.9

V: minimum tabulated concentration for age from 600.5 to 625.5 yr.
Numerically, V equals 62.1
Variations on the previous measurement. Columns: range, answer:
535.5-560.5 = 70.13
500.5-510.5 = 74.06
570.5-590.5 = 68.24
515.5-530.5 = 68.75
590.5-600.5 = 73.96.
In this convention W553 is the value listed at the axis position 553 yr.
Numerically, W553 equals 70.23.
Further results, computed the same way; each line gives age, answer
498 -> 75.59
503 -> 77.42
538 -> 70.51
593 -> 73.97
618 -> 72.39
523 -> 72.08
